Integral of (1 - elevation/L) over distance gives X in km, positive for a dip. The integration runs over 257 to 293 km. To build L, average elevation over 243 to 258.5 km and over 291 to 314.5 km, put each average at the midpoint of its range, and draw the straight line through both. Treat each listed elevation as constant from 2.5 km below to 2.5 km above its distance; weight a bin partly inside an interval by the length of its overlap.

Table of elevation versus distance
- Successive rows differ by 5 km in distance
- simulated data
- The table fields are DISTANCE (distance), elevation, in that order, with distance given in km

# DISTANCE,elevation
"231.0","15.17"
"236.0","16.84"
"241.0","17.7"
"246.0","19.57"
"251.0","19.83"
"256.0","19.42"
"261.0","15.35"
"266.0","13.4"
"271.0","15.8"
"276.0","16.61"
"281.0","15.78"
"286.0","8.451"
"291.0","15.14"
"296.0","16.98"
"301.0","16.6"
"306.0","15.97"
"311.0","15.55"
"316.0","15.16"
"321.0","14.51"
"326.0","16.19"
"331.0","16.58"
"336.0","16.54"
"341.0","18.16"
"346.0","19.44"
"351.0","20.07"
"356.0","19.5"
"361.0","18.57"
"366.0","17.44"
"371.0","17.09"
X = 6.83 km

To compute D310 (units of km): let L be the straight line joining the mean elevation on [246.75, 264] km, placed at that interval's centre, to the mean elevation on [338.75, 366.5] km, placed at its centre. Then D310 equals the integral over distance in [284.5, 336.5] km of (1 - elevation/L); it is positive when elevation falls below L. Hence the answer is 9.3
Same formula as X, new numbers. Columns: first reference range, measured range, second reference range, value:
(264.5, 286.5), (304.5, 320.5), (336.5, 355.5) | 1.38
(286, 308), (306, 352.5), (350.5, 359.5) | 2.42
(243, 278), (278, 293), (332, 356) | 3.75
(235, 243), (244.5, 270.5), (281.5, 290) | -3.95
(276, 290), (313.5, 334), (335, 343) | 0.86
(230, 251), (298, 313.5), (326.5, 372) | 1.64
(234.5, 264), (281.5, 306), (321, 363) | 4.65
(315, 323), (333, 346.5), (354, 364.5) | -0.69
